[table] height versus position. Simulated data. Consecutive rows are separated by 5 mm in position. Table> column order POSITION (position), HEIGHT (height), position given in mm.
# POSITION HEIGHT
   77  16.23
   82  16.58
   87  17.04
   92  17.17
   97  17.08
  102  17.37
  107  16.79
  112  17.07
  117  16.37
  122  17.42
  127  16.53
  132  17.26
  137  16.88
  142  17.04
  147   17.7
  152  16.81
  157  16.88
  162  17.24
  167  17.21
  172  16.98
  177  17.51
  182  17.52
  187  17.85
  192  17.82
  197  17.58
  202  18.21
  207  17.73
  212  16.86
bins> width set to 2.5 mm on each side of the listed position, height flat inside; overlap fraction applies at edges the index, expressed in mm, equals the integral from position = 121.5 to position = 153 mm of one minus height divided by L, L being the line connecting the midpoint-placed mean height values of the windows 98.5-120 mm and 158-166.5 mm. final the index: -0.1 mm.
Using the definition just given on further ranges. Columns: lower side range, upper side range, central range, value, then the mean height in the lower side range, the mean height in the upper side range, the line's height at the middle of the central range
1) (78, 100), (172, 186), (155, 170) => 0.2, 16.9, 17.5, 17.4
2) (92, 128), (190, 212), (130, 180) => 0.6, 17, 17.7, 17.3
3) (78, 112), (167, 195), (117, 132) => 0.2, 17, 17.5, 17.2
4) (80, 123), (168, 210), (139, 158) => 0.2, 17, 17.6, 17.3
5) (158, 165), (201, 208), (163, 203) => 0.0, 17.2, 18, 17.6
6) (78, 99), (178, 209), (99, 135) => 0.4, 16.9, 17.8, 17.1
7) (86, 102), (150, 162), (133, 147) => -0.1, 17.1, 16.9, 17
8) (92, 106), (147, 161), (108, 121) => 0.2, 17.2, 17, 17.1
